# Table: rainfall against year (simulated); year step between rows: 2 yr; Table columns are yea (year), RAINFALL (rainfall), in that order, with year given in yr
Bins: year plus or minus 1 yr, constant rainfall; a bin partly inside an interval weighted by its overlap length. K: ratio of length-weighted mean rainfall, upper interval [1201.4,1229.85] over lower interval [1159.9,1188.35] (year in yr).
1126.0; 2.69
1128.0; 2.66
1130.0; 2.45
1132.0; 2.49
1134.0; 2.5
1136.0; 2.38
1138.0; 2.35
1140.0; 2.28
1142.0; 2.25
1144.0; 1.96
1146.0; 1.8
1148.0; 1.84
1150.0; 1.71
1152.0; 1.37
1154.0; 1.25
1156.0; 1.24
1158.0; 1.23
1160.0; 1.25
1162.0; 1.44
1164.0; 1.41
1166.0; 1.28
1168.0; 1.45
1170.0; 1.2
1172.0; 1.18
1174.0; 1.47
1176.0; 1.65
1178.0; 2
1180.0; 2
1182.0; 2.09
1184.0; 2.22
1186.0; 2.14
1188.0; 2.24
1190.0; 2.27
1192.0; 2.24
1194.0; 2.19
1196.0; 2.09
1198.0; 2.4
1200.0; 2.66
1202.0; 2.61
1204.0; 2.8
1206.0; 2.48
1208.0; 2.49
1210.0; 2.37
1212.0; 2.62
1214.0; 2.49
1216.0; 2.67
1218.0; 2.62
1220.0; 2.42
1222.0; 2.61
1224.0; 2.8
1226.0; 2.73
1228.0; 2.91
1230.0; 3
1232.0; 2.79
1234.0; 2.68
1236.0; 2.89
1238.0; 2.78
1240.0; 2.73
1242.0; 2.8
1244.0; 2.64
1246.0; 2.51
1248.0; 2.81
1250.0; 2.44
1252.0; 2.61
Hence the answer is 1.57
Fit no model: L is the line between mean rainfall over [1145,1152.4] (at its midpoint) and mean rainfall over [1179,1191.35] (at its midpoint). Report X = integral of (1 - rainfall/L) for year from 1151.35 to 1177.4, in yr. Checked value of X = 7.6 yr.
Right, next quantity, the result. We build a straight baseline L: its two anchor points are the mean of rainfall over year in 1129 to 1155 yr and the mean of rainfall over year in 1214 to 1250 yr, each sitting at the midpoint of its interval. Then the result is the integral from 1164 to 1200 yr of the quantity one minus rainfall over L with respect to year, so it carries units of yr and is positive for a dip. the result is 7.0 yr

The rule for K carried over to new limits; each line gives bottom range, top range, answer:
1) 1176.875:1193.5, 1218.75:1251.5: 1.27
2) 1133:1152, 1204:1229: 1.25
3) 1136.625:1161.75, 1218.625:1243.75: 1.61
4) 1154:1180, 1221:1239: 1.97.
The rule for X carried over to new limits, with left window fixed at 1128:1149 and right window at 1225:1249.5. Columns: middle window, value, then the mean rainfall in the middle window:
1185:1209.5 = 1.68 yr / 2.38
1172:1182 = 2.86 yr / 1.75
